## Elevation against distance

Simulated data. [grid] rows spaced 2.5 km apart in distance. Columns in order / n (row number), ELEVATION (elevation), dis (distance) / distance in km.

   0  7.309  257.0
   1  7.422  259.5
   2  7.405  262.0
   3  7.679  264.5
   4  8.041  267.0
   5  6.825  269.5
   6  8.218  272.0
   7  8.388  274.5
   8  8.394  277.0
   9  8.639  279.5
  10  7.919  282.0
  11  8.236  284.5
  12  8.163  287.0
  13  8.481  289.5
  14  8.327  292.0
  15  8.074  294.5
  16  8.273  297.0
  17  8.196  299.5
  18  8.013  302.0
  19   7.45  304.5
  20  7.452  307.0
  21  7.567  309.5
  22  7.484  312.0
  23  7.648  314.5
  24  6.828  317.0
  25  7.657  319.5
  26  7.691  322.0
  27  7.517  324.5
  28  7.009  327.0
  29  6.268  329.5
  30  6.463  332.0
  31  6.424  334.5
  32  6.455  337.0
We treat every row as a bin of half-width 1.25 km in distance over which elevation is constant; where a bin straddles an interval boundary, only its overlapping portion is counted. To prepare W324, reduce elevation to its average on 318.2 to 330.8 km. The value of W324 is 7.22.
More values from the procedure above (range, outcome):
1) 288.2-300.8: 8.27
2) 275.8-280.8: 8.51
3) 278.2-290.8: 8.29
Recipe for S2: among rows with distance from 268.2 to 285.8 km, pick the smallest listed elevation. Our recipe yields 6.825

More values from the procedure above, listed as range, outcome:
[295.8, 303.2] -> 8.013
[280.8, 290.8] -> 7.919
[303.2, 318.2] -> 6.828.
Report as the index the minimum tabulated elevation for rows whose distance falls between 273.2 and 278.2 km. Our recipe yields 8.388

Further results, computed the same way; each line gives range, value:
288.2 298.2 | 8.074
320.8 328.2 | 7.009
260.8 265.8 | 7.405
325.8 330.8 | 6.268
